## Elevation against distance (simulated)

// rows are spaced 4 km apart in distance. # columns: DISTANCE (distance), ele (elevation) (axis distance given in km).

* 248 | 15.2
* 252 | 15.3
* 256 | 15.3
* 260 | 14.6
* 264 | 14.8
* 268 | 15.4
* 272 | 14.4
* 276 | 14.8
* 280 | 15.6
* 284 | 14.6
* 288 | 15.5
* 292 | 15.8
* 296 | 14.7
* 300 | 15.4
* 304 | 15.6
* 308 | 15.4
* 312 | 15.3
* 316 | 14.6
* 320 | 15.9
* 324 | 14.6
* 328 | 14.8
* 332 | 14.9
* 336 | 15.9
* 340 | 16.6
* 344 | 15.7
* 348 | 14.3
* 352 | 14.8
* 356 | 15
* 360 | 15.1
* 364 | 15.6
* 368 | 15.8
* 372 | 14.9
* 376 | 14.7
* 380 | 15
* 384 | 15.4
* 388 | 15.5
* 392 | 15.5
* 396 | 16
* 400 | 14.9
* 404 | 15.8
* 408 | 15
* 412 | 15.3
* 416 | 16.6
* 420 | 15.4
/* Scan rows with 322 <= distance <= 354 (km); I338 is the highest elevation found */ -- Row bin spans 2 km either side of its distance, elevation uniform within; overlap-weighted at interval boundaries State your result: 16.6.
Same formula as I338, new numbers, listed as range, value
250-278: 15.4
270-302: 15.8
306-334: 15.9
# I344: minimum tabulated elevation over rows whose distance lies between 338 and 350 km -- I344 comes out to 14.3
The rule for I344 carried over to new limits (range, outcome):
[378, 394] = 15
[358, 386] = 14.7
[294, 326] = 14.6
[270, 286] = 14.4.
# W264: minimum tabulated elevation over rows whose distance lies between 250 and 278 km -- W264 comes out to 14.4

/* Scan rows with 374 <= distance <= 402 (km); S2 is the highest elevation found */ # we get 16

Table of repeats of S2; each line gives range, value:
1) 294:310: 15.6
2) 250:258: 15.3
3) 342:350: 15.7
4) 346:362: 15.1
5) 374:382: 15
